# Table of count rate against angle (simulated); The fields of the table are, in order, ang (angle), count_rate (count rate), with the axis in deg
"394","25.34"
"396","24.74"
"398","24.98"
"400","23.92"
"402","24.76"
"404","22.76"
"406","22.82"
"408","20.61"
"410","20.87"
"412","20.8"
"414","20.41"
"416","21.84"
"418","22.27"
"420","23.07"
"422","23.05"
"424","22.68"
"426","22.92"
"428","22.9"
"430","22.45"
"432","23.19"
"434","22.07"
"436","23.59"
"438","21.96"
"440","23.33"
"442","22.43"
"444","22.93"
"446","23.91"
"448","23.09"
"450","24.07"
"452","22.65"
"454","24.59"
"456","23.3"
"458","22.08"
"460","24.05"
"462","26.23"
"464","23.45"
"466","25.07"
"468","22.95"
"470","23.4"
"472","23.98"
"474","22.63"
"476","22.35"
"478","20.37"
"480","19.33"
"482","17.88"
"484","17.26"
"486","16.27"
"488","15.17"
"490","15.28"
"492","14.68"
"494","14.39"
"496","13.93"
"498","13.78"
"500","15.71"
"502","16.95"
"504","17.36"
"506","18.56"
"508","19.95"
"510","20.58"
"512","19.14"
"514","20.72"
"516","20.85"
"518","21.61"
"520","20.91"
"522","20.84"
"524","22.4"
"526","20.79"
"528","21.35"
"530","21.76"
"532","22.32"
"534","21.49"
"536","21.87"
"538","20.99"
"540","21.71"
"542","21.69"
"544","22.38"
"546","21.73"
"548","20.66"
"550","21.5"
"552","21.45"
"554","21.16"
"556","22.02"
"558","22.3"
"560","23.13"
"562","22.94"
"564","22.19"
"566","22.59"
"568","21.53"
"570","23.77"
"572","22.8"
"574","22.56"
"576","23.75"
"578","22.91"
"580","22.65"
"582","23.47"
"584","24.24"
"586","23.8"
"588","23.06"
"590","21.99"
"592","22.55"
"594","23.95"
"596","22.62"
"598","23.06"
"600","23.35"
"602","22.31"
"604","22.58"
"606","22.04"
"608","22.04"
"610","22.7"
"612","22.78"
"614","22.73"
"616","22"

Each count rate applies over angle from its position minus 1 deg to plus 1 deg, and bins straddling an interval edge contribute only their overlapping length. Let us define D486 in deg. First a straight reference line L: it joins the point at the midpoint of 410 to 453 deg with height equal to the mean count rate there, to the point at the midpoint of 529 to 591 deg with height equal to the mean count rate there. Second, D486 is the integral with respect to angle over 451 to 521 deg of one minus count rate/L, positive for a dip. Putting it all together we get 8.0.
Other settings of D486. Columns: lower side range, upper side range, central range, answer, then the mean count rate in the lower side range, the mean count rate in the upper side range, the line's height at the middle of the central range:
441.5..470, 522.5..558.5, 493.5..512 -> 4.53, 23.6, 21.6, 22.5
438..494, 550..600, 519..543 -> 0.78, 21.5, 22.8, 22.2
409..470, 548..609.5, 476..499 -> 6.41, 22.9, 22.6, 22.8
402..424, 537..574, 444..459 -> -0.90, 22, 22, 22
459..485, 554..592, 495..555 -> 6.23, 22.2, 22.8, 22.5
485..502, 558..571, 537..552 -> -0.74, 15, 22.7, 20.5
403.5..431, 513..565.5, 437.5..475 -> -2.64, 22.1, 21.7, 22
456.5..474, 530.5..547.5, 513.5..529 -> 0.72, 23.8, 21.7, 22.2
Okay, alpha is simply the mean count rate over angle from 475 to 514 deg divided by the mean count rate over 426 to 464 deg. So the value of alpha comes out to 0.75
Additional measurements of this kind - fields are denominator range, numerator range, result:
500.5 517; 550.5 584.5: 1.18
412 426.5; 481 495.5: 0.71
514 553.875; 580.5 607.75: 1.07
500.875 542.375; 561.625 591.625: 1.11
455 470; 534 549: 0.90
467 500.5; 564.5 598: 1.26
